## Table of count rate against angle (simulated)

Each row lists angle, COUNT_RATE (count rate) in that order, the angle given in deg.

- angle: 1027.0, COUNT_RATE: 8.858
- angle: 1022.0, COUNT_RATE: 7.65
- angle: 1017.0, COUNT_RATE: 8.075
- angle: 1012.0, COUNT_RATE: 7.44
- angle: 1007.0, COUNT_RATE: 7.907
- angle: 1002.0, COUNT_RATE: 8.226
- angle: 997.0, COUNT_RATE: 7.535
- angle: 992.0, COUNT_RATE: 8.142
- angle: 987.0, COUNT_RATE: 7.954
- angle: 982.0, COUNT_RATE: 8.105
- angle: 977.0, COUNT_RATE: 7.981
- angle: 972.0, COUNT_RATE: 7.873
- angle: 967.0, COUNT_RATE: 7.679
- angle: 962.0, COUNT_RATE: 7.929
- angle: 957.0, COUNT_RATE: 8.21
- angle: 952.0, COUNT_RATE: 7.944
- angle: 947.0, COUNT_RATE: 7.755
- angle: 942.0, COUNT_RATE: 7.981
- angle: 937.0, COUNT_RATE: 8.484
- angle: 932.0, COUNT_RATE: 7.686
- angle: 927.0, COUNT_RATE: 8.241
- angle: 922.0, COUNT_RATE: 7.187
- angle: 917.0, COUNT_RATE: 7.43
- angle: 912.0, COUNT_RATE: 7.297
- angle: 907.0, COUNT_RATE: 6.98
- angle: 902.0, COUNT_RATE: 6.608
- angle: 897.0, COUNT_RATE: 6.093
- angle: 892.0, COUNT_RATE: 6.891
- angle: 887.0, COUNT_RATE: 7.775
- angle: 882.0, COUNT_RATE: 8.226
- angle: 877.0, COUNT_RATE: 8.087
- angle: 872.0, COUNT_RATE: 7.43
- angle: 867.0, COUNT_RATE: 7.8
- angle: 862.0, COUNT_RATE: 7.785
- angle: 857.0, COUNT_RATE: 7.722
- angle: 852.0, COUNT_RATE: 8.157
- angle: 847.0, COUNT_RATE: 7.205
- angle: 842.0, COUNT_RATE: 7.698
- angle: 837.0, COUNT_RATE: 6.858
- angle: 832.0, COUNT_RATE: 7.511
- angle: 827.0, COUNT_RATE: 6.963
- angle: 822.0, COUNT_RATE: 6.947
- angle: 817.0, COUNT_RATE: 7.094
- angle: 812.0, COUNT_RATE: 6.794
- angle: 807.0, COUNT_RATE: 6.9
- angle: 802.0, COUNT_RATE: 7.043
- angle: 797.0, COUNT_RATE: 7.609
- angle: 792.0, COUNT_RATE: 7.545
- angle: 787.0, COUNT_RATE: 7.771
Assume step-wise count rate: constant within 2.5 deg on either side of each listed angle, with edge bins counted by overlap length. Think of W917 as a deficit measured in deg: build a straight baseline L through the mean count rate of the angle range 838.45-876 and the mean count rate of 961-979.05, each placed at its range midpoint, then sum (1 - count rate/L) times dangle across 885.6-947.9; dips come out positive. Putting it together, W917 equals 3.0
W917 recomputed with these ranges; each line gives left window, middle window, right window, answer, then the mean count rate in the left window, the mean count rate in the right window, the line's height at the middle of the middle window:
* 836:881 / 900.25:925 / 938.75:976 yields 2.1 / 7.68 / 7.92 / 7.82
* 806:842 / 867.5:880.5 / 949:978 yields -0.8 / 7.06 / 7.93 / 7.37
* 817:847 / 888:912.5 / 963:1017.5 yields 2.3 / 7.19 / 7.9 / 7.49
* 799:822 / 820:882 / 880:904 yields -4.5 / 6.97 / 7.11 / 7.04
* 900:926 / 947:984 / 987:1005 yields -1.3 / 7.18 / 7.96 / 7.67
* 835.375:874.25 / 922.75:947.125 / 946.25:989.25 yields -0.5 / 7.6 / 7.94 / 7.84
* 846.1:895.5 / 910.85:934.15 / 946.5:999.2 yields 0.7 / 7.69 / 7.93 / 7.81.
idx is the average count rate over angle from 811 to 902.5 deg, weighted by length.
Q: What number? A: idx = 7.38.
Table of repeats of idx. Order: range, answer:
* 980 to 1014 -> 7.91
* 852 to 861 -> 7.85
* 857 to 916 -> 7.38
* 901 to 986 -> 7.75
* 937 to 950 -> 7.99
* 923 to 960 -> 8.01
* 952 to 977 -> 7.93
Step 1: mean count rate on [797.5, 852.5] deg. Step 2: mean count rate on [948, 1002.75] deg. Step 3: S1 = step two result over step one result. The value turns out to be 1.1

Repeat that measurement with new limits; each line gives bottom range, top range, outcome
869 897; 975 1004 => 1.06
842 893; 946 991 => 1.03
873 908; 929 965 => 1.10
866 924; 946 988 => 1.09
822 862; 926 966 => 1.08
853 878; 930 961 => 1.03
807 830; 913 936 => 1.10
